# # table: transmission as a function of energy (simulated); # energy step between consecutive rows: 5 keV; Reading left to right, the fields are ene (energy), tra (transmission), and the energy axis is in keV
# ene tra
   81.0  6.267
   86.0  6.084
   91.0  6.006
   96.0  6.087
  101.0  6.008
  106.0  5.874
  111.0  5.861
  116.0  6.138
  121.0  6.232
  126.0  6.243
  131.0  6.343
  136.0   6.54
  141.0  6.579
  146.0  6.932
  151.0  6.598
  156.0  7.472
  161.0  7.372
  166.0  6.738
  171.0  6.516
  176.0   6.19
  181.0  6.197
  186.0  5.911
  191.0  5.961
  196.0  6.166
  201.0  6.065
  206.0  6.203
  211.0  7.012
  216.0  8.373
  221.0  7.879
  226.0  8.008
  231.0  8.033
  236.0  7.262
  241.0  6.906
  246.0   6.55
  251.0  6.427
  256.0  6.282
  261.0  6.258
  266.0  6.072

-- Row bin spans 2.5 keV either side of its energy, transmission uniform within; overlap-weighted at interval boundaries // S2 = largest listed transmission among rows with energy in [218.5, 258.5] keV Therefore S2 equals 8.033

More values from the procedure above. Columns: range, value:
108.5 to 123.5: 6.232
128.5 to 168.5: 7.472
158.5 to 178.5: 7.372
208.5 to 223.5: 8.373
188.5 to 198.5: 6.166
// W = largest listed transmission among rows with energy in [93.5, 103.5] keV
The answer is 6.087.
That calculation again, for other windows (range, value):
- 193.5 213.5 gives 7.012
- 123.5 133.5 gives 6.343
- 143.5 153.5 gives 6.932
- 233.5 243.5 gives 7.262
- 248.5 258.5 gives 6.427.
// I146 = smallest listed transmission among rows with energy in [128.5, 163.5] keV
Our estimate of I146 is 6.343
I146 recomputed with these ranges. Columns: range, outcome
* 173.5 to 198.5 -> 5.911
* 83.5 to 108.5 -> 5.874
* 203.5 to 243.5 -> 6.203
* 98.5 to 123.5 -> 5.861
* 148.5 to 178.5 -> 6.19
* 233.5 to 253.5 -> 6.427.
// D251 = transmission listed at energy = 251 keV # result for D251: 6.427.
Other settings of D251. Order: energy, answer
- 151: 6.598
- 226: 8.008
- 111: 5.861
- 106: 5.874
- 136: 6.54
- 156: 7.472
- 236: 7.262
